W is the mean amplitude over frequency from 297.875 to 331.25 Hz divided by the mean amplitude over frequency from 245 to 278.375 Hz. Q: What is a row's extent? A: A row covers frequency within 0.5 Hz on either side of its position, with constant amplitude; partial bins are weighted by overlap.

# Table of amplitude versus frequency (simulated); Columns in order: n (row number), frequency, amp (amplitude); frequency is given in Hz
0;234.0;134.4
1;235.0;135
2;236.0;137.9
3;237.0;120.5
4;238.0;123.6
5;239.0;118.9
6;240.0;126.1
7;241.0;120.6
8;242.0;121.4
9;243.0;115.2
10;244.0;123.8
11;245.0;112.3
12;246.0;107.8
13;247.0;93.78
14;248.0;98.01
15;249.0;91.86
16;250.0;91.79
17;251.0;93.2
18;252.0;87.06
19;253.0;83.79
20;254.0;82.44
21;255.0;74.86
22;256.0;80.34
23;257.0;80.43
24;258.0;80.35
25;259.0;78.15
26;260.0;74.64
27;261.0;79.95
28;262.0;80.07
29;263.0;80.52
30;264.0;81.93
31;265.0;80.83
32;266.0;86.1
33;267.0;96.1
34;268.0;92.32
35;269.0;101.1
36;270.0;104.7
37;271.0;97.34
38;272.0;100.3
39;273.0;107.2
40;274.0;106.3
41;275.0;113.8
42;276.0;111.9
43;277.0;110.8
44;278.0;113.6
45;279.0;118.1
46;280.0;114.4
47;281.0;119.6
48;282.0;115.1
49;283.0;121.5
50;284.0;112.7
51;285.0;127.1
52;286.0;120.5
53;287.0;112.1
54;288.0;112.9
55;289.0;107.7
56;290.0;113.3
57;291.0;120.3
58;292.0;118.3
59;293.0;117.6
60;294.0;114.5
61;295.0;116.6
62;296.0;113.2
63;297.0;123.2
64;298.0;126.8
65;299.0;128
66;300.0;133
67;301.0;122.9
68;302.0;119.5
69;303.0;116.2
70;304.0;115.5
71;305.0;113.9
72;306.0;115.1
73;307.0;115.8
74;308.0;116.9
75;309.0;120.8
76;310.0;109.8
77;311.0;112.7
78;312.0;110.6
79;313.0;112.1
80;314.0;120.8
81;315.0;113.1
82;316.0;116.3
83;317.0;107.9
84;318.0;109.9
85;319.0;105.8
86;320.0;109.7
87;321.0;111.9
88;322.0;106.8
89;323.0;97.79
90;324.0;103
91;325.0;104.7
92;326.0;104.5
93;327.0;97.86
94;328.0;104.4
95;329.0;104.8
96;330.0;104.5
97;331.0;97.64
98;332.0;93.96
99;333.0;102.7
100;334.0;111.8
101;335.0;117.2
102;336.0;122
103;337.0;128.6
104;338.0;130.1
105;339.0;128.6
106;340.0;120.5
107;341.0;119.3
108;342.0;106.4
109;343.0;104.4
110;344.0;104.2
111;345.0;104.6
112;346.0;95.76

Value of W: 1.21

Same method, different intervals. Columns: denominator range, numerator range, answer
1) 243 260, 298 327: 1.24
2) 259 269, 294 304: 1.44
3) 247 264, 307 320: 1.35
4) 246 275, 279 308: 1.32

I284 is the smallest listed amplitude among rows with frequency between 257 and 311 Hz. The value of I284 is 74.64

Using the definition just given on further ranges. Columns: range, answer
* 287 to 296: 107.7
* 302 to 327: 97.79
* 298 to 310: 109.8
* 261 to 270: 79.95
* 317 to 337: 93.96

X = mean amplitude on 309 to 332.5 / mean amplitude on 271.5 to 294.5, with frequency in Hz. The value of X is 0.94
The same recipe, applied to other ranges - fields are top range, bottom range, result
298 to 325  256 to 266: 1.43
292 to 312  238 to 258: 1.18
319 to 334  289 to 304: 0.87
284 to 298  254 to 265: 1.47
